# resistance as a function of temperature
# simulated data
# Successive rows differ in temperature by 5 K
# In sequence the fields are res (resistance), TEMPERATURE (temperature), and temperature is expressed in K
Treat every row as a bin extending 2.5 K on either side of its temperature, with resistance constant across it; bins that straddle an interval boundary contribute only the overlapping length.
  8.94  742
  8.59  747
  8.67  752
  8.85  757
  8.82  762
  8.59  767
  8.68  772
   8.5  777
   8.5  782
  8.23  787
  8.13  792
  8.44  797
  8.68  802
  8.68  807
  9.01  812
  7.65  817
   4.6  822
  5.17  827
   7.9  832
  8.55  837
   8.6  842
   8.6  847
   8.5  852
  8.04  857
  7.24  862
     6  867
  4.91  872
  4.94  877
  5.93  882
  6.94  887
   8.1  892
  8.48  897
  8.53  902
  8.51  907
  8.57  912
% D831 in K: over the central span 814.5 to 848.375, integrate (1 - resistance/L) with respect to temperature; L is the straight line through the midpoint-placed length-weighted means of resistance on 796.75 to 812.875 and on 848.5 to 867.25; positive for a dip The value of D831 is 3.8 K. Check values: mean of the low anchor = 8.71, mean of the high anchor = 7.68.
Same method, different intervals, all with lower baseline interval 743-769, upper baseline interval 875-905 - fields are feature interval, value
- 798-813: -1.05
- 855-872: 1.75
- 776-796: 0.11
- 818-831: 3.92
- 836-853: -1.86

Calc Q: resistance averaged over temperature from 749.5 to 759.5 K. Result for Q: 8.76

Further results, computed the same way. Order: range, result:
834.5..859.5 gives 8.46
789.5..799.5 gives 8.29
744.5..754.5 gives 8.63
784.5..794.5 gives 8.18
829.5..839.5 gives 8.22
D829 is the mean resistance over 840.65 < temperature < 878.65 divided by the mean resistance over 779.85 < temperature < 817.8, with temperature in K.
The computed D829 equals 0.84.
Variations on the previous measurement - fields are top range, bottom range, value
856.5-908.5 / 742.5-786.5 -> 0.81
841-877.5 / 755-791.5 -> 0.84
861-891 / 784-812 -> 0.71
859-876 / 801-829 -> 0.83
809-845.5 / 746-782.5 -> 0.86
